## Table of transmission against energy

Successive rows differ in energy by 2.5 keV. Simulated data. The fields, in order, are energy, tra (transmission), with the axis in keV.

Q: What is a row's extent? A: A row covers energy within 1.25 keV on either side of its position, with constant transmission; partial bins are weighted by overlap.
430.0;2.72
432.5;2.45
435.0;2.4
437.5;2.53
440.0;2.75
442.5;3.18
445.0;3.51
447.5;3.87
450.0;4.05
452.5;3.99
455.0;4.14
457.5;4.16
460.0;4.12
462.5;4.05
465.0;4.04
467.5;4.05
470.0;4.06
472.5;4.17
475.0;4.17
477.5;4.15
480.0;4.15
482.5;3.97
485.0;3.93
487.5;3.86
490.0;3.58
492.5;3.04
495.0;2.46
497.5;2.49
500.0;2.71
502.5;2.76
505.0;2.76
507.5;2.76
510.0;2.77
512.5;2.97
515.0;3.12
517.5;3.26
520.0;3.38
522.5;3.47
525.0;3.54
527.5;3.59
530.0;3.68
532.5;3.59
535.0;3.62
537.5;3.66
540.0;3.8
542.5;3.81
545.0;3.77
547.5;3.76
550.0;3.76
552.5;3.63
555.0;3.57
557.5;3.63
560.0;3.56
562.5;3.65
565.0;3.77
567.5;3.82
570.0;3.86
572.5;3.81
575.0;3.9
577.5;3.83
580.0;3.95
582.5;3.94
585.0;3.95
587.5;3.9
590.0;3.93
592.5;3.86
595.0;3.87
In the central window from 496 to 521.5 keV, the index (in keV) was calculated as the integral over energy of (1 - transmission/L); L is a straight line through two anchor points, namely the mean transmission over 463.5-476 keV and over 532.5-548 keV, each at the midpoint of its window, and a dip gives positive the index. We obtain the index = 6.5 keV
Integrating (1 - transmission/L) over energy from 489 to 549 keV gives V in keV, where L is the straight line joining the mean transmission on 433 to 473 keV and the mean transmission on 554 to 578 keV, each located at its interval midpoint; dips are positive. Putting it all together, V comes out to 7.15 keV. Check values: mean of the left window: 3.66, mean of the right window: 3.74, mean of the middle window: 3.27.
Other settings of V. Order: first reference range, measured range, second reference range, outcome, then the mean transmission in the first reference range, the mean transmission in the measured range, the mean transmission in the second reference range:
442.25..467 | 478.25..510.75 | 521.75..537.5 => 4.92 keV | 3.94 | 3.19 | 3.59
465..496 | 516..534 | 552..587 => 1.44 keV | 3.82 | 3.5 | 3.78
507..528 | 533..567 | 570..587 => -1.16 keV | 3.21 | 3.69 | 3.89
